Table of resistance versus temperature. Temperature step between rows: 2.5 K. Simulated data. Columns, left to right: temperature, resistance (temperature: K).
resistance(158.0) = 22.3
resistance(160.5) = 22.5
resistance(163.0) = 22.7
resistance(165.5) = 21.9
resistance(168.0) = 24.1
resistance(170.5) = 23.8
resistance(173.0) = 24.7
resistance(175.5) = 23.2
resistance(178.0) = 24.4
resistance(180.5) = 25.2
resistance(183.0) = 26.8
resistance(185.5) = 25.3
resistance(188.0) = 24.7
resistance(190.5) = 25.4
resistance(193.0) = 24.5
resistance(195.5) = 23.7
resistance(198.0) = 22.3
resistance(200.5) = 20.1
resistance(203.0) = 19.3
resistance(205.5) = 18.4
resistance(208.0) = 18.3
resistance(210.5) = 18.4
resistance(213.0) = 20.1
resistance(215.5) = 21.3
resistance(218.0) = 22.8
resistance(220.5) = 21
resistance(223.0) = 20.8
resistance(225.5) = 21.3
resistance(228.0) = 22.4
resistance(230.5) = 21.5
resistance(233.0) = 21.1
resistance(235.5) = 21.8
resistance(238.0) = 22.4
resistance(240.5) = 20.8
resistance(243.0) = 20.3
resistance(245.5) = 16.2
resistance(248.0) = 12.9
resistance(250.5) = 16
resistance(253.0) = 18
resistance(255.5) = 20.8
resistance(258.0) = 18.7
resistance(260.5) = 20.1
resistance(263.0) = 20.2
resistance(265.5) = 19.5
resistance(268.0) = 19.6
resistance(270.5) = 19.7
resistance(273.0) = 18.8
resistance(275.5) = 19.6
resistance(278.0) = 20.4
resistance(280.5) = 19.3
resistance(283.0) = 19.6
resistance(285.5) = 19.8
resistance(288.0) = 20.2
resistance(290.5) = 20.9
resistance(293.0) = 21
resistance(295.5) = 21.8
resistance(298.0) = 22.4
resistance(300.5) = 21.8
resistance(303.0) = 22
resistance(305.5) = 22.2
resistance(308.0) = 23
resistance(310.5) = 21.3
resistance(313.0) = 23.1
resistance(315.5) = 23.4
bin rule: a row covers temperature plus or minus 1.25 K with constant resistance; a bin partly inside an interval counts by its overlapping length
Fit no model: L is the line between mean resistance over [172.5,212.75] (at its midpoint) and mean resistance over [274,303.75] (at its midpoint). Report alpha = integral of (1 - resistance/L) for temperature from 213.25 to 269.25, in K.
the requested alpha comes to 4.4 K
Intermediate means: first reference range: 22.7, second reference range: 20.7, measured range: 20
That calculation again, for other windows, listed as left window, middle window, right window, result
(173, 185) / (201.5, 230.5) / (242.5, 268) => 1.61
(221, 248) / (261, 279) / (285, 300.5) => 1.03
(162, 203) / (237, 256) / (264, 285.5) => 2.37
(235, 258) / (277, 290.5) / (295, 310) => 0.68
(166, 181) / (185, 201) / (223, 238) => -0.39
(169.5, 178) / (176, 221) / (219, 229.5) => 0.77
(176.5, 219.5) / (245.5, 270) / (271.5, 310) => 3.49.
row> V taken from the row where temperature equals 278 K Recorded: 20.4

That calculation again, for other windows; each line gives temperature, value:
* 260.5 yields 20.1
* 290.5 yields 20.9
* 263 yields 20.2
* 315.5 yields 23.4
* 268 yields 19.6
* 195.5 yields 23.7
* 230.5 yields 21.5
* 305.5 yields 22.2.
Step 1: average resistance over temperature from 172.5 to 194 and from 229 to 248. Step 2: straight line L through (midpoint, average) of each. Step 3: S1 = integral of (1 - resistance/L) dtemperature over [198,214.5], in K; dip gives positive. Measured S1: 2.55 K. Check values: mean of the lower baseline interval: 24.9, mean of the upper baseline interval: 20.1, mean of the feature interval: 19.4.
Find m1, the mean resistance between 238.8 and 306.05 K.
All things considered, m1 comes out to 19.7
